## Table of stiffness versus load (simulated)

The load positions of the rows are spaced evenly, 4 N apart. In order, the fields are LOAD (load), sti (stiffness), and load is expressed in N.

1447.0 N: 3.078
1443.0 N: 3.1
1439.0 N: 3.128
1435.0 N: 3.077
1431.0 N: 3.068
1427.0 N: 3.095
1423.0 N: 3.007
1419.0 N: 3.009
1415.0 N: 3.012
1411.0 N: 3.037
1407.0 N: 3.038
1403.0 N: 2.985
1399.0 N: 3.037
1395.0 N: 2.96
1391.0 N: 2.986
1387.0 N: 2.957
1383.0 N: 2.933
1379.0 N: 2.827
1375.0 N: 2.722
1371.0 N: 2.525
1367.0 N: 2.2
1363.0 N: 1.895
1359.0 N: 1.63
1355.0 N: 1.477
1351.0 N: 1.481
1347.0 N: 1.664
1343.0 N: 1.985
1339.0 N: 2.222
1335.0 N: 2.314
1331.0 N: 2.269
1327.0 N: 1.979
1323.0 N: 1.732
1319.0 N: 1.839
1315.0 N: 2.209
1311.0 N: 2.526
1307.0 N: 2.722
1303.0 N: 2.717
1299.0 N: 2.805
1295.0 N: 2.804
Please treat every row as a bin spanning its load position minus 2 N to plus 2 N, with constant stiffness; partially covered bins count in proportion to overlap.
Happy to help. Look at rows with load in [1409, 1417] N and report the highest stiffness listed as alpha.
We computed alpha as 3.037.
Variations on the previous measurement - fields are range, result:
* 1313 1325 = 2.209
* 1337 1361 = 2.222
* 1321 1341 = 2.314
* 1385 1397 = 2.986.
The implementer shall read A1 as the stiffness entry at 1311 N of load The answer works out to 2.526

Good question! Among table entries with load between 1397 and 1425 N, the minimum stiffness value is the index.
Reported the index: 2.985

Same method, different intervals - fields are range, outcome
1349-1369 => 1.477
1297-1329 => 1.732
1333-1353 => 1.481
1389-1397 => 2.96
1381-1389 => 2.933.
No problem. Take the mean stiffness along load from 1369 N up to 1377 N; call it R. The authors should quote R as 2.62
